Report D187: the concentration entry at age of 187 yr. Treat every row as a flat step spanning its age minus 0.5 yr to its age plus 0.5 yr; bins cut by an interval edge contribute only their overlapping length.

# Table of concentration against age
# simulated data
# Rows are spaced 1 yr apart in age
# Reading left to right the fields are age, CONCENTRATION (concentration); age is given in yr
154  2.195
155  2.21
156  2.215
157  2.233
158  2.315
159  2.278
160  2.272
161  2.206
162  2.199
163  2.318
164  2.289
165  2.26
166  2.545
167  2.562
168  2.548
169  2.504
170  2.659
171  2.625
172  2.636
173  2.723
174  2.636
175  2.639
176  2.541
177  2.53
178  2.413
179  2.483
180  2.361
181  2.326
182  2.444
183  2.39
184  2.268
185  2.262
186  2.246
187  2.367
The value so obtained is 2.367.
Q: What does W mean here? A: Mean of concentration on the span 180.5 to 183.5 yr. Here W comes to 2.39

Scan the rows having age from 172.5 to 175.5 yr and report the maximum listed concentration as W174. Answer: 2.723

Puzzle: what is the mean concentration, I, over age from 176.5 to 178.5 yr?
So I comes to 2.47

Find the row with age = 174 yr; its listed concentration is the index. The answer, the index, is 2.636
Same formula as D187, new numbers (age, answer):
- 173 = 2.723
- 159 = 2.278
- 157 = 2.233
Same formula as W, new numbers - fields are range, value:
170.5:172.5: 2.63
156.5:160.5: 2.27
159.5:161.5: 2.24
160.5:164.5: 2.25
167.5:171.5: 2.58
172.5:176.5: 2.63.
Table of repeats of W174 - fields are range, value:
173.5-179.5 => 2.639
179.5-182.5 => 2.444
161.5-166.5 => 2.545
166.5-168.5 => 2.562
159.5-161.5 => 2.272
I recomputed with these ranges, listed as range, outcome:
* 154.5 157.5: 2.22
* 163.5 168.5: 2.44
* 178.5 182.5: 2.4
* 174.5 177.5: 2.57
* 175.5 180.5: 2.47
